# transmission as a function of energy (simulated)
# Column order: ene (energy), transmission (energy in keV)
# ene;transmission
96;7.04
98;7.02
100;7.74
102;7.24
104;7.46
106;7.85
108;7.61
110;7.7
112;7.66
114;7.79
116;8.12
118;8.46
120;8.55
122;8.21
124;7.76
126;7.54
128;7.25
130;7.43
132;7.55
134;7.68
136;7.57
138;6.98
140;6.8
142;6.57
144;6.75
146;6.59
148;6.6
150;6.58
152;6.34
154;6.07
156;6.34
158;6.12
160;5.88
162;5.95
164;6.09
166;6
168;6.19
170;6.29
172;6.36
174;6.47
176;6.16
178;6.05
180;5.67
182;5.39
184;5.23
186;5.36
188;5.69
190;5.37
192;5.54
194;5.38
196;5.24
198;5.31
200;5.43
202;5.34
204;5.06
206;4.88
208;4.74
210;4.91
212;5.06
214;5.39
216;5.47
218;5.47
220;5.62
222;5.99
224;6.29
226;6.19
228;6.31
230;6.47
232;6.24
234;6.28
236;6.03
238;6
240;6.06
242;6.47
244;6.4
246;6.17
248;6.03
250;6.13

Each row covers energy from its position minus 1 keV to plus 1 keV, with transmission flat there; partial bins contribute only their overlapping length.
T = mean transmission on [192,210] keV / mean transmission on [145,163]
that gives 0.83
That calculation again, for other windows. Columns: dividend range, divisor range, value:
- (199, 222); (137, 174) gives 0.82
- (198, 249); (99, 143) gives 0.76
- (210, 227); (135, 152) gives 0.83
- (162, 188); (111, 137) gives 0.76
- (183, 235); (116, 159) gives 0.78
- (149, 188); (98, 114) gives 0.79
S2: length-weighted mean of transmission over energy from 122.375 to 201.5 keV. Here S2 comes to 6.31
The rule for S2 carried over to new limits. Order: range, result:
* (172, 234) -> 5.61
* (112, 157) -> 7.26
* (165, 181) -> 6.15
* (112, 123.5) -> 8.16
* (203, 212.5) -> 4.92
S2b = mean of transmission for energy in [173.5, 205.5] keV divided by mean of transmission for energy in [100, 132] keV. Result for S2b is 0.71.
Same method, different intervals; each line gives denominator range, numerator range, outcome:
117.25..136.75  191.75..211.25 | 0.66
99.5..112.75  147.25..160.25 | 0.83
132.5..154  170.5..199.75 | 0.83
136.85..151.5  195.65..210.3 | 0.76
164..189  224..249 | 1.05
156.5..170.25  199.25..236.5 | 0.93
